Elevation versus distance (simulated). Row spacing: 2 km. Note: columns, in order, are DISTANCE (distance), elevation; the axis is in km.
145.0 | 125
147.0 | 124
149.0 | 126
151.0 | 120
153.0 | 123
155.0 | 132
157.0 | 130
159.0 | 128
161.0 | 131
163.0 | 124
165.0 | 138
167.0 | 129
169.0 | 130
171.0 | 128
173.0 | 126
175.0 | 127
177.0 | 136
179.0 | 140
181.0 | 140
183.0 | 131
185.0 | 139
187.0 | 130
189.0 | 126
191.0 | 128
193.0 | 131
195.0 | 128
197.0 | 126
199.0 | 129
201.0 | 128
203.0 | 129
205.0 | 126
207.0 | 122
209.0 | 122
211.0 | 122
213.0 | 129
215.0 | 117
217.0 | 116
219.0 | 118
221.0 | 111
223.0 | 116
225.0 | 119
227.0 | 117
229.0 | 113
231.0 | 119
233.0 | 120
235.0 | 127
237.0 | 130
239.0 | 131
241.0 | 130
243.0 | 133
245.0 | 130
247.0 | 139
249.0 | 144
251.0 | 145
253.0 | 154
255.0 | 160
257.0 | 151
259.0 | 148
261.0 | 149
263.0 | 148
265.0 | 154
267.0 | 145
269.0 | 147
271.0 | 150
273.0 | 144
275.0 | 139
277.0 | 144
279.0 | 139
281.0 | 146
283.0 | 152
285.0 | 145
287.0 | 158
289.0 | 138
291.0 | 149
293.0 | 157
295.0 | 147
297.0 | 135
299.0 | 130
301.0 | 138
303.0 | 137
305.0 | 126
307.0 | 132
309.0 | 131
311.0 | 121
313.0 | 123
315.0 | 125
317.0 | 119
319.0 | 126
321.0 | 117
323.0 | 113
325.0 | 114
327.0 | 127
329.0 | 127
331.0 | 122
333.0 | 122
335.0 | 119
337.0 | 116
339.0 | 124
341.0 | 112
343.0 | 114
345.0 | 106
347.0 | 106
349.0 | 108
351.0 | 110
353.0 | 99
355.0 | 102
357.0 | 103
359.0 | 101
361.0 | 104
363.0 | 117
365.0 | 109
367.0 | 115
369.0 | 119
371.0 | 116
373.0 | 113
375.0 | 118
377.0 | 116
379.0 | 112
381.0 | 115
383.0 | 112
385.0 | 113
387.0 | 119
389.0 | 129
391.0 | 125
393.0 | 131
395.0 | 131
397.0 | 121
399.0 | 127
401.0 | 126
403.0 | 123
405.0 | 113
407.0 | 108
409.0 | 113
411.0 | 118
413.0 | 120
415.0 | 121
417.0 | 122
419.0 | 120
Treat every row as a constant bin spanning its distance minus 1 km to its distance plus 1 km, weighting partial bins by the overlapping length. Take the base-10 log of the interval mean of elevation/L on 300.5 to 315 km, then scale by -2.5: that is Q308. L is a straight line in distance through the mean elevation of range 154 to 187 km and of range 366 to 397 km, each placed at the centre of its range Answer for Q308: -0.05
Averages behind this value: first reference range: 132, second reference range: 119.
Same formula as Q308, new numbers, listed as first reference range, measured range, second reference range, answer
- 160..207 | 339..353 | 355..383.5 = 0.043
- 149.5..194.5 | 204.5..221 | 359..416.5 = 0.063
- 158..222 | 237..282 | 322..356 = -0.184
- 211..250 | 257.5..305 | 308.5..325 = -0.183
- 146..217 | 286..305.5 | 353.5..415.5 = -0.168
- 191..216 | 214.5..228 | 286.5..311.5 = 0.106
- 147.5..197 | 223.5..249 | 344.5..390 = -0.021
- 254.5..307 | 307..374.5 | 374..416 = 0.143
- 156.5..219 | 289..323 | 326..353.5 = -0.116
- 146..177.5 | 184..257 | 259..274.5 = 0.089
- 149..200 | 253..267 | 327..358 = -0.240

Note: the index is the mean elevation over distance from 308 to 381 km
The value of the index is 115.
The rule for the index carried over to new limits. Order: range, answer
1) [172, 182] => 134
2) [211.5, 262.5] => 131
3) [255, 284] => 147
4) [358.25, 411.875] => 117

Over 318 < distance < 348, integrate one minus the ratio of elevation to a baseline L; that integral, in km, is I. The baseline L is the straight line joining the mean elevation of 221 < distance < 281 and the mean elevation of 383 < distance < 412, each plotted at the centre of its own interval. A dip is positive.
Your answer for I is 2.4 km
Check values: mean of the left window 137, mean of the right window 121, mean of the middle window 118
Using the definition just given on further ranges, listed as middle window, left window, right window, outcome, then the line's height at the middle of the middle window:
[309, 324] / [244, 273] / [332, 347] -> 0.4 km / 125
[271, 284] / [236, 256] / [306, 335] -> -1.2 km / 132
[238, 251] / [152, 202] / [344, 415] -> -1.1 km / 125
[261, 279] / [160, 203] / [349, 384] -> -3.7 km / 121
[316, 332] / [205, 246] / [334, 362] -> -1.3 km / 111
